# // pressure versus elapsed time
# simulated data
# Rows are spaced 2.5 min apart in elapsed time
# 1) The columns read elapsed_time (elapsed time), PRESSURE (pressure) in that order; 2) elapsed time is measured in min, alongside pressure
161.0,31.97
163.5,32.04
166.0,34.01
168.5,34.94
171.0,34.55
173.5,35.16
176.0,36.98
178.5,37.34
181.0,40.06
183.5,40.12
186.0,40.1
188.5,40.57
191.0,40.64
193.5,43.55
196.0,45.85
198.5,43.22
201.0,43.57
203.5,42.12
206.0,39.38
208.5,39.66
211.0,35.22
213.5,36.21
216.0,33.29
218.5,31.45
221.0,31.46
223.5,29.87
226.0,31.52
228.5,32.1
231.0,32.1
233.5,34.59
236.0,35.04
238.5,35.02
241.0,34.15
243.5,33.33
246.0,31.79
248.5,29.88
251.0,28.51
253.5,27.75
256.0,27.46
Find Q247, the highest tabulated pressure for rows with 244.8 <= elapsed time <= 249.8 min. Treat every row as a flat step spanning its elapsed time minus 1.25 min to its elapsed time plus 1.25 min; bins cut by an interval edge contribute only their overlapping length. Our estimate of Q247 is 31.79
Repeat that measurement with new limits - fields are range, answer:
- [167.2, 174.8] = 35.16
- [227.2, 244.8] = 35.04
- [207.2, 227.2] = 39.66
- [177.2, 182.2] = 40.06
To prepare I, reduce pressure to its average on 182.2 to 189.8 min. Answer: 40.3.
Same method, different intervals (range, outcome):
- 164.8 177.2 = 35.1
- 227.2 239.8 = 33.8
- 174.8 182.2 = 38.1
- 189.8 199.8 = 43.3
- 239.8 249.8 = 32.3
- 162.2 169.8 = 33.7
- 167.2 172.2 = 34.7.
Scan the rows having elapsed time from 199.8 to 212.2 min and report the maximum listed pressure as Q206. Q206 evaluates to 43.57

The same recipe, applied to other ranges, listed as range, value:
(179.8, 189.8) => 40.57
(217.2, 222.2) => 31.46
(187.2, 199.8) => 45.85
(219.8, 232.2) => 32.1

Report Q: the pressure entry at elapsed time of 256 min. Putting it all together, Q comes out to 27.46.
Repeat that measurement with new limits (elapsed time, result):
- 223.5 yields 29.87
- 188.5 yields 40.57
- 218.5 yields 31.45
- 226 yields 31.52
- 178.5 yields 37.34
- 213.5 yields 36.21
